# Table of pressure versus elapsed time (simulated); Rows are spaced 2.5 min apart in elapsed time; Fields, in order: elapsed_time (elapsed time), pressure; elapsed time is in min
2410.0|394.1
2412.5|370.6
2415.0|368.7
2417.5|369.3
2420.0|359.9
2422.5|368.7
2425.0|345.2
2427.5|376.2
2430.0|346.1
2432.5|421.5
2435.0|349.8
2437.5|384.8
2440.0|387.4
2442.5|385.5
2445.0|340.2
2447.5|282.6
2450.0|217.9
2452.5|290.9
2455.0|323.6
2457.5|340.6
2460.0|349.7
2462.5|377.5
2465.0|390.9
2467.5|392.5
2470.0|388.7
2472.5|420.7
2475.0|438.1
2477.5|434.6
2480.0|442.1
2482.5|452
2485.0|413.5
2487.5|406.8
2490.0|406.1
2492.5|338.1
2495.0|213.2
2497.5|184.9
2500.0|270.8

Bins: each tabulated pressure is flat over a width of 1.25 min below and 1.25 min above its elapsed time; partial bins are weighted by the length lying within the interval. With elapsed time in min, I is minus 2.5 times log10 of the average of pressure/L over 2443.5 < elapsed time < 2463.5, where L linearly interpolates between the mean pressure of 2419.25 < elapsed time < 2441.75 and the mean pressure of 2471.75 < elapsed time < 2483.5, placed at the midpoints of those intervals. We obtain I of 0.27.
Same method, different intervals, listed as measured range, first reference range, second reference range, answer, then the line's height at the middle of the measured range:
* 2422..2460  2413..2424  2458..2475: 0.10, 377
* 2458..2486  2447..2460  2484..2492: -0.15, 353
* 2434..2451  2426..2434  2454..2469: 0.11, 373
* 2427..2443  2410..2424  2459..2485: 0.01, 383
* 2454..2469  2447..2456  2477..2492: -0.14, 321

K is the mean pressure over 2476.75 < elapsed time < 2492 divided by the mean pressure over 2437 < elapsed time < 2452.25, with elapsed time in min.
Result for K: 1.29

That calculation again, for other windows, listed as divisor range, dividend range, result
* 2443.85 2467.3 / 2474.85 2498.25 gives 1.14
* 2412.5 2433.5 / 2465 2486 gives 1.14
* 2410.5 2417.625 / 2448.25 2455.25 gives 0.73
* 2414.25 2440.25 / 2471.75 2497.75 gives 1.04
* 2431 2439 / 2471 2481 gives 1.13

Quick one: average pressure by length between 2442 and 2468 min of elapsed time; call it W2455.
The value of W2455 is 333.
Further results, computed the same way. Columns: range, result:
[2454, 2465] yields 353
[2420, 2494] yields 372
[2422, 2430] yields 360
